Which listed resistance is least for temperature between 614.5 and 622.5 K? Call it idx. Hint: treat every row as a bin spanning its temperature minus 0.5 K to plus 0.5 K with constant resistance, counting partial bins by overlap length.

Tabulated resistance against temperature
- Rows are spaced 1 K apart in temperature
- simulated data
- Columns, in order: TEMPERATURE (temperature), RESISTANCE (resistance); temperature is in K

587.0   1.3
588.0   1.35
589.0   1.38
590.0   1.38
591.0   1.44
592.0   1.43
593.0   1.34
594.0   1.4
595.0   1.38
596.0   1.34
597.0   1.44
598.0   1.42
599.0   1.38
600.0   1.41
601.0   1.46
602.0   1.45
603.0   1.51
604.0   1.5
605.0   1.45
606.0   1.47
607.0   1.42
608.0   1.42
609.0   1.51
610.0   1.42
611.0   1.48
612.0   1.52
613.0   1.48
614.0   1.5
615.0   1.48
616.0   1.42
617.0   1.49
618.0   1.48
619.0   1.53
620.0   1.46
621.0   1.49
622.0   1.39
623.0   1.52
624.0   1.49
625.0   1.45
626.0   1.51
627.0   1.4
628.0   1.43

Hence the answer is 1.39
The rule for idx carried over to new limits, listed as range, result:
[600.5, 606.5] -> 1.45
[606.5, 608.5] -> 1.42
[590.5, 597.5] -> 1.34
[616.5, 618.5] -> 1.48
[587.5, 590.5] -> 1.35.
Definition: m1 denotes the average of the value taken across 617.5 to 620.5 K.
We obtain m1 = 1.49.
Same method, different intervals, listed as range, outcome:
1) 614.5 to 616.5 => 1.45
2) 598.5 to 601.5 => 1.42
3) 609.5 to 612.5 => 1.47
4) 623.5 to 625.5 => 1.47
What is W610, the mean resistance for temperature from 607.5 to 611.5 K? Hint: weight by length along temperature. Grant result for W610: 1.46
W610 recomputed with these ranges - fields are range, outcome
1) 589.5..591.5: 1.41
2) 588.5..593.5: 1.39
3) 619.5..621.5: 1.48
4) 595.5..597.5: 1.39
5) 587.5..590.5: 1.37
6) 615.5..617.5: 1.46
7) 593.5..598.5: 1.4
